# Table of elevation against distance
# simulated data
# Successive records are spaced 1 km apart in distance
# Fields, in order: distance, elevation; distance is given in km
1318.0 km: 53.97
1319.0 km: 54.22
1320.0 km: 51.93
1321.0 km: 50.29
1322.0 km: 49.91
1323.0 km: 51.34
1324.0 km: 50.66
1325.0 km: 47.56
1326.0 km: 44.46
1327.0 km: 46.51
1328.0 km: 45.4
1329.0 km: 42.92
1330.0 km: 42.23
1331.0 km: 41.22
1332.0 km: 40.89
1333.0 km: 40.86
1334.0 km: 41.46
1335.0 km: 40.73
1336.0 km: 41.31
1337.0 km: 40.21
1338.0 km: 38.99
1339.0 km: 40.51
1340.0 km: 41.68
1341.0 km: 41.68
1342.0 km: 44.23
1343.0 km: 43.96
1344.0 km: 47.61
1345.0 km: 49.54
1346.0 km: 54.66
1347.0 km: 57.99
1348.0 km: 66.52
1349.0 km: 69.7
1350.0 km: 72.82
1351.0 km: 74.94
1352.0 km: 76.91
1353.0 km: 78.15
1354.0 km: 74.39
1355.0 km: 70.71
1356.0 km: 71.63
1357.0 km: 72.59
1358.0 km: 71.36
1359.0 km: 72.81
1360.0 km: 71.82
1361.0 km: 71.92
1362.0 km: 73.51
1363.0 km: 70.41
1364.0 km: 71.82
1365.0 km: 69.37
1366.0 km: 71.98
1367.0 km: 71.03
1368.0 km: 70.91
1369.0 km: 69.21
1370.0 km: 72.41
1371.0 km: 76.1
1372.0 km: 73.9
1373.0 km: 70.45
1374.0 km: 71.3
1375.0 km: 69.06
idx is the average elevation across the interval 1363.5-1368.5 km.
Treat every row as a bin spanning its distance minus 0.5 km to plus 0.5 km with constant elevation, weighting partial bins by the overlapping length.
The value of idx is 71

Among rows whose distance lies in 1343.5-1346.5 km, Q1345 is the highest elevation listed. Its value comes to 54.66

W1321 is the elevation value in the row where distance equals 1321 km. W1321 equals 50.29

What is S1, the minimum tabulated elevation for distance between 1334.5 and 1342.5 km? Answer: 38.99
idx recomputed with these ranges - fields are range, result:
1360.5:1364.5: 71.9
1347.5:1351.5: 71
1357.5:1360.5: 72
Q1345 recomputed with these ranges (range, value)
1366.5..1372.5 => 76.1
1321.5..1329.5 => 51.34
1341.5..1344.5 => 47.61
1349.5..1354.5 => 78.15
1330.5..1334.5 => 41.46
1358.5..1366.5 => 73.51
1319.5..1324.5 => 51.93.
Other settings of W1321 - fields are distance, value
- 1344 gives 47.61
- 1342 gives 44.23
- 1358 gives 71.36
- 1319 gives 54.22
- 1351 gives 74.94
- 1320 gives 51.93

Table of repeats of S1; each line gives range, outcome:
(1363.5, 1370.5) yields 69.21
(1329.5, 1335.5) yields 40.73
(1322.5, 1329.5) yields 42.92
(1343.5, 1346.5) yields 47.61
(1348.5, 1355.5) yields 69.7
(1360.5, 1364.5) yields 70.41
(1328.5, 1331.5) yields 41.22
